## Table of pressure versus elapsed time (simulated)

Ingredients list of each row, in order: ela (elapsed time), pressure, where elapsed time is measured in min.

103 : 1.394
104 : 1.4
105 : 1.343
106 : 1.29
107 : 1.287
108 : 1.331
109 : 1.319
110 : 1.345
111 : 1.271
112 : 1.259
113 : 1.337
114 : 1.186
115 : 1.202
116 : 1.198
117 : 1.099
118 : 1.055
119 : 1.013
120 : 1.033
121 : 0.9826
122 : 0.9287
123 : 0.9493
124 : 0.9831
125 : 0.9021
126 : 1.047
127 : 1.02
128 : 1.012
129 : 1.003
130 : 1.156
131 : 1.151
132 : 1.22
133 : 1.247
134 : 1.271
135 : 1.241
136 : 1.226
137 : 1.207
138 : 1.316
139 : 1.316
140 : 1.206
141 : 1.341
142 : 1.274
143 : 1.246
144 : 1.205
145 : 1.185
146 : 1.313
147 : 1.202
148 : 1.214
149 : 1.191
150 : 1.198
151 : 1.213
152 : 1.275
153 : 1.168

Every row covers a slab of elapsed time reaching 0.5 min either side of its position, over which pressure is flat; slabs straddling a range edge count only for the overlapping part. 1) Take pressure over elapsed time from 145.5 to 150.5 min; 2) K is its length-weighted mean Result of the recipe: 1.22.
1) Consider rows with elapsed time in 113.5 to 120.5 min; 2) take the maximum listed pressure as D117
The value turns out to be 1.202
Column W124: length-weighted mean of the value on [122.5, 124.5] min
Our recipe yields 0.966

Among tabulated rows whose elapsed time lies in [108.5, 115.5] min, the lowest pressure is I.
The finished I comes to 1.186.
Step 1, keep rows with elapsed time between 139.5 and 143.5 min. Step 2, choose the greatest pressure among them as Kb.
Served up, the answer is 1.341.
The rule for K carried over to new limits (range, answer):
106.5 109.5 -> 1.31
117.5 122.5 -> 1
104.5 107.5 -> 1.31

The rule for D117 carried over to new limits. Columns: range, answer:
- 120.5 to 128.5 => 1.047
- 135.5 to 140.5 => 1.316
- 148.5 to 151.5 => 1.213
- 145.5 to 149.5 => 1.313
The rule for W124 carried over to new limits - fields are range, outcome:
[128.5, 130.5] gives 1.08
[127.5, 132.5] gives 1.11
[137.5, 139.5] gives 1.32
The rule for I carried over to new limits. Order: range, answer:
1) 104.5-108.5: 1.287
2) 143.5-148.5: 1.185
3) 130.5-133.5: 1.151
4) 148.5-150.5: 1.191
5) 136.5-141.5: 1.206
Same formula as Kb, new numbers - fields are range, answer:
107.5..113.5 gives 1.345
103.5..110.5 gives 1.4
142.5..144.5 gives 1.246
